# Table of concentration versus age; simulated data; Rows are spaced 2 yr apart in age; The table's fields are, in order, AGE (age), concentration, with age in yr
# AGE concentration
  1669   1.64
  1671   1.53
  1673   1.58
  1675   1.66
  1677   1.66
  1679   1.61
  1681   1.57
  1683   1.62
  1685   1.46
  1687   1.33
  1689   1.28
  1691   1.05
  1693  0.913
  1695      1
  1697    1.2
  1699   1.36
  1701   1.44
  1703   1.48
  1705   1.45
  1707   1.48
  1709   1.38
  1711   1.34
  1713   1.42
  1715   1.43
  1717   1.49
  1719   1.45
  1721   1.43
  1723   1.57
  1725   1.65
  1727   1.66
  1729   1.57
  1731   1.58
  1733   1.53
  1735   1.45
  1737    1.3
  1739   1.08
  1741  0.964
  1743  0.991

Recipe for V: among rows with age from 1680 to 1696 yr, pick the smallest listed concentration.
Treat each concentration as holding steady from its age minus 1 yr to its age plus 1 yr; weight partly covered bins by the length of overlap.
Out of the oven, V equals 0.913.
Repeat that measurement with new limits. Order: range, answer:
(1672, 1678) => 1.58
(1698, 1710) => 1.36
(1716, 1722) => 1.43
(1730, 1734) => 1.53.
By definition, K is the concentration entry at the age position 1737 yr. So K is 1.3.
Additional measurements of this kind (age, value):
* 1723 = 1.57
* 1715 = 1.43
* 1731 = 1.58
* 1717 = 1.49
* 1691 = 1.05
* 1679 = 1.61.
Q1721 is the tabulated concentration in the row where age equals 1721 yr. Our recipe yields 1.43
